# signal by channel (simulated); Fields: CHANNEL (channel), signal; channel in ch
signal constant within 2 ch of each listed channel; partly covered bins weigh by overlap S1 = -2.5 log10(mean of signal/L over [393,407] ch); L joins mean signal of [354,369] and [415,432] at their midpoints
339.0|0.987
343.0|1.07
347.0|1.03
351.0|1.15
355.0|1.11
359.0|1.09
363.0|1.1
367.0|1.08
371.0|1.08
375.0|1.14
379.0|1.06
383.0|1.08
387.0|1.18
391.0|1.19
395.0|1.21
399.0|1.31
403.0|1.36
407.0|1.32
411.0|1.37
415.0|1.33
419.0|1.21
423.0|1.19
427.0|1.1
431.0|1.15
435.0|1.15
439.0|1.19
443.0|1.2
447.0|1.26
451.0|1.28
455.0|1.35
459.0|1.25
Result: -0.13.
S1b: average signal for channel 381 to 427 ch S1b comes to 1.24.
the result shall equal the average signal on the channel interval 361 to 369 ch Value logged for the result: 1.09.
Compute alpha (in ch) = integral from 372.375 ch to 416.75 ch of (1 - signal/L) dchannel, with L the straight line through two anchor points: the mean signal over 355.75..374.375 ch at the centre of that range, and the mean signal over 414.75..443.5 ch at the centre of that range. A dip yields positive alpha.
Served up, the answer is -3.7 ch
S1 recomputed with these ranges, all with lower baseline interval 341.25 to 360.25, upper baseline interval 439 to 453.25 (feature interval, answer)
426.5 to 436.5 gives 0.074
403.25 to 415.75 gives -0.139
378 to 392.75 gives 0.013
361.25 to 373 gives 0.029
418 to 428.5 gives 0.035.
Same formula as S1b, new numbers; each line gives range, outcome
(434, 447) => 1.19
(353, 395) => 1.12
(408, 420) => 1.31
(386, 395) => 1.19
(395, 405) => 1.31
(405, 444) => 1.22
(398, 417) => 1.34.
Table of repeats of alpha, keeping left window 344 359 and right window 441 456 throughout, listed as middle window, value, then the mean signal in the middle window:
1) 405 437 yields -0.3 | 1.23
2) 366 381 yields 0.6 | 1.09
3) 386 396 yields -0.2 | 1.19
